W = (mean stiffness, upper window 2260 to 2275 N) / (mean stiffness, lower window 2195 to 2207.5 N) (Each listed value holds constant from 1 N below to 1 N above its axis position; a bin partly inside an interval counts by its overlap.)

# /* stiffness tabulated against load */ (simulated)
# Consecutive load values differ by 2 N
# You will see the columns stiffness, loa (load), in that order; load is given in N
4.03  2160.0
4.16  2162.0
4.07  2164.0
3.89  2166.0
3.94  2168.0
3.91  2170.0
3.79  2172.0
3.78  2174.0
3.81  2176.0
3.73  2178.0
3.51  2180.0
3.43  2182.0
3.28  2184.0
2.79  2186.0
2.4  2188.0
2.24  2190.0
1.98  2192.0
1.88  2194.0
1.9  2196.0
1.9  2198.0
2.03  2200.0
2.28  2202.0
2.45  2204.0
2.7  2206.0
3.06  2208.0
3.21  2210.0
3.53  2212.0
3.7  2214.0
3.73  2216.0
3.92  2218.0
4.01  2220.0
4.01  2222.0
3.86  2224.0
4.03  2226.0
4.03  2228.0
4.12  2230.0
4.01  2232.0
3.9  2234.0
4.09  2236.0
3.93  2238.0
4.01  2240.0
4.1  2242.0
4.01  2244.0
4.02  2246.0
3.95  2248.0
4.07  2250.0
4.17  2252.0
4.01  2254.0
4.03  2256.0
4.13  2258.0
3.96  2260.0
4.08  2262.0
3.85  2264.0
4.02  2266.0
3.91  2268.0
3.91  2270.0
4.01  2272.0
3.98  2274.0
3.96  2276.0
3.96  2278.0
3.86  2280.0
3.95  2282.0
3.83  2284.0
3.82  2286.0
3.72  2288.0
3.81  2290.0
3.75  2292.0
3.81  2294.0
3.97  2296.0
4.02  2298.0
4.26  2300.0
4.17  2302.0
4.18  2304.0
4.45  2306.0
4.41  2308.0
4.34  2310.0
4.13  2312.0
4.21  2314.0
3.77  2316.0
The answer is 1.8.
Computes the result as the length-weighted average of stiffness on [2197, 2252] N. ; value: 3.59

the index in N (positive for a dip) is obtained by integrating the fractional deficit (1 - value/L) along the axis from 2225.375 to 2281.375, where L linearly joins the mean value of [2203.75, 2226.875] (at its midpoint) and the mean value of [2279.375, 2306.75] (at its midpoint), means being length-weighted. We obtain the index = -3.75 N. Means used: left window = 3.55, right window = 3.97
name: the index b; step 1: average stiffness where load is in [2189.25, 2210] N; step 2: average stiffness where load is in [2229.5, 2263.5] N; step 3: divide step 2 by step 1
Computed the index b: 1.8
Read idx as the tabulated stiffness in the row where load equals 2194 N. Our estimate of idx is 1.88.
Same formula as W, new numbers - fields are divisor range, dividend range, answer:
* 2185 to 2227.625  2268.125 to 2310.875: 1.36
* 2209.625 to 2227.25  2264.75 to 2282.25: 1.04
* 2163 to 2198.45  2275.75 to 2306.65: 1.26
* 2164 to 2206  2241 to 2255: 1.36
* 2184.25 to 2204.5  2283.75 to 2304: 1.77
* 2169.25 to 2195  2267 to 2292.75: 1.25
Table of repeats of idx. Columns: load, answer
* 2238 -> 3.93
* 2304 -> 4.18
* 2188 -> 2.4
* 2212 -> 3.53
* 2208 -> 3.06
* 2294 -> 3.81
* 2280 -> 3.86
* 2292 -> 3.75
